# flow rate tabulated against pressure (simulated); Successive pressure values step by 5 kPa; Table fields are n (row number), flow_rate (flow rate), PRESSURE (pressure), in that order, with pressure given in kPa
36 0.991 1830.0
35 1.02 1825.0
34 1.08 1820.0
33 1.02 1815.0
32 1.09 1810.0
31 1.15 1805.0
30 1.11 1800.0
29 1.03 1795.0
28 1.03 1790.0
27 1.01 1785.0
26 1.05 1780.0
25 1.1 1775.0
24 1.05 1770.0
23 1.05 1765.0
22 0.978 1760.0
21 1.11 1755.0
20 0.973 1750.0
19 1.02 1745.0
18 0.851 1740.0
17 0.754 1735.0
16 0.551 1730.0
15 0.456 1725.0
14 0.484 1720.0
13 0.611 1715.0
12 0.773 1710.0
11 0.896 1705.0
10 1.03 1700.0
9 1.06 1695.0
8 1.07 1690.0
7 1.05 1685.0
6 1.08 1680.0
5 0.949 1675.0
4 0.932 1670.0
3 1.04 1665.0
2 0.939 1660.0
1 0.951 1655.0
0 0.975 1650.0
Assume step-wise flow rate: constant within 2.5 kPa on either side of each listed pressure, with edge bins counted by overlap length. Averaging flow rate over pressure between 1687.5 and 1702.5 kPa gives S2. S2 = 1.05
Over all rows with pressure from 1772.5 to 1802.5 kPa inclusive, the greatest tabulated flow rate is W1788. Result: 1.11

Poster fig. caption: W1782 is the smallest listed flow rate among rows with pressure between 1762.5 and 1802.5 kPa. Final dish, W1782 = 1.01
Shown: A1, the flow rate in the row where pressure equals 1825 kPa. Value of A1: 1.02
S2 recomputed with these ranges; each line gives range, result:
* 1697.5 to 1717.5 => 0.828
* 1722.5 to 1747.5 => 0.726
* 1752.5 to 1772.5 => 1.05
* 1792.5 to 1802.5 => 1.07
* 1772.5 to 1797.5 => 1.04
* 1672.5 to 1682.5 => 1.01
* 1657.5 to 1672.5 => 0.97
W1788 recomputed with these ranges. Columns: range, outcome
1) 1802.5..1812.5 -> 1.15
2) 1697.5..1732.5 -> 1.03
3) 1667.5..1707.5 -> 1.08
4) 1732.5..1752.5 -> 1.02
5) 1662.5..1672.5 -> 1.04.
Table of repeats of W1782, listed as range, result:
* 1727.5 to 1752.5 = 0.551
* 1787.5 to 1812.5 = 1.03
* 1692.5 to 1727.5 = 0.456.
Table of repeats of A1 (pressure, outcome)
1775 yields 1.1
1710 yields 0.773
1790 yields 1.03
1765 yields 1.05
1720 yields 0.484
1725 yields 0.456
